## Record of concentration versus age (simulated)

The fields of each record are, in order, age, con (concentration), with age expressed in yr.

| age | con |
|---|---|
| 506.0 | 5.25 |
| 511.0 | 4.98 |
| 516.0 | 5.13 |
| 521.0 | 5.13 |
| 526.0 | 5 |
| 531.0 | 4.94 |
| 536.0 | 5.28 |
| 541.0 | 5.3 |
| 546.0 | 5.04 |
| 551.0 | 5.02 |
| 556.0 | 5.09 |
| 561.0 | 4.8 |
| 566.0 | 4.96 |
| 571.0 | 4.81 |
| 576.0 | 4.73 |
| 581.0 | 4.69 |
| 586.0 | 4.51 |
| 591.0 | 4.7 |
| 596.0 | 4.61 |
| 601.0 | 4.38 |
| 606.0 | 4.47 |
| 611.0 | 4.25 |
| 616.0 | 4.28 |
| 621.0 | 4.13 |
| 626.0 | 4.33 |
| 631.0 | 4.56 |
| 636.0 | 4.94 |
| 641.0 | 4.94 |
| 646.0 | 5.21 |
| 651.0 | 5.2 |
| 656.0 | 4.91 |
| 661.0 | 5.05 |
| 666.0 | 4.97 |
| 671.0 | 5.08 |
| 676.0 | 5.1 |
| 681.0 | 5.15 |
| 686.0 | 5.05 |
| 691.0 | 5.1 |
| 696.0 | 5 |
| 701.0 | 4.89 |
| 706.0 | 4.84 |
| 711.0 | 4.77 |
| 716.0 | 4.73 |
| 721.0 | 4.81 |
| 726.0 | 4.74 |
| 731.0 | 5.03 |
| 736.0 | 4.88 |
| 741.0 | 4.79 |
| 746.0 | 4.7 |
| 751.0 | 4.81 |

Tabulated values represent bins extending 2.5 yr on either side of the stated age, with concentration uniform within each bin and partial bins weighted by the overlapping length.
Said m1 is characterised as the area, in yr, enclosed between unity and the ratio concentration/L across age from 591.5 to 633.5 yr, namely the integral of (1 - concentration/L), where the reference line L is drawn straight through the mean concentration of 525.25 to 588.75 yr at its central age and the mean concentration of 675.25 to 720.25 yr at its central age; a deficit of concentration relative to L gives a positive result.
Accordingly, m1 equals 4.7 yr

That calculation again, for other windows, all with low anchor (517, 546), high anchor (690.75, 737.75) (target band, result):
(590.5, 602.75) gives 1.2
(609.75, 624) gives 2.2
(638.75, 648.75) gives -0.2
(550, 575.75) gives 0.8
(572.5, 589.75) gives 1.4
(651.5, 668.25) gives -0.2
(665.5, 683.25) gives -0.6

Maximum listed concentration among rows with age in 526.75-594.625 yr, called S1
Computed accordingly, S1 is 5.3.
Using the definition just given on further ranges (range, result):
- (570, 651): 5.21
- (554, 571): 5.09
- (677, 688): 5.15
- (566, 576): 4.96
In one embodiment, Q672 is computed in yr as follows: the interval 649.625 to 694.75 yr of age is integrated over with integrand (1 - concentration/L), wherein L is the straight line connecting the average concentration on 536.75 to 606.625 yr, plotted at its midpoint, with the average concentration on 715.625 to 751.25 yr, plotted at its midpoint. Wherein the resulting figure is -2.3 yr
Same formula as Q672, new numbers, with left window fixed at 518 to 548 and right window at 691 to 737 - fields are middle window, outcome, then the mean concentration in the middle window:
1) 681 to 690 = -0.3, 5.09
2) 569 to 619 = 4.9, 4.54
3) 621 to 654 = 1.1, 4.81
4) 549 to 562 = 0.2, 4.99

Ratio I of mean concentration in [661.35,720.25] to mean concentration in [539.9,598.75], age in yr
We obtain 1.0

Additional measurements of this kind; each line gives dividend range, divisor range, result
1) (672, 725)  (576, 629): 1.11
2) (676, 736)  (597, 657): 1.06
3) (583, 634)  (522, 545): 0.86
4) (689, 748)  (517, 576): 0.97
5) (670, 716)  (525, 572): 0.99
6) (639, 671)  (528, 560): 0.99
